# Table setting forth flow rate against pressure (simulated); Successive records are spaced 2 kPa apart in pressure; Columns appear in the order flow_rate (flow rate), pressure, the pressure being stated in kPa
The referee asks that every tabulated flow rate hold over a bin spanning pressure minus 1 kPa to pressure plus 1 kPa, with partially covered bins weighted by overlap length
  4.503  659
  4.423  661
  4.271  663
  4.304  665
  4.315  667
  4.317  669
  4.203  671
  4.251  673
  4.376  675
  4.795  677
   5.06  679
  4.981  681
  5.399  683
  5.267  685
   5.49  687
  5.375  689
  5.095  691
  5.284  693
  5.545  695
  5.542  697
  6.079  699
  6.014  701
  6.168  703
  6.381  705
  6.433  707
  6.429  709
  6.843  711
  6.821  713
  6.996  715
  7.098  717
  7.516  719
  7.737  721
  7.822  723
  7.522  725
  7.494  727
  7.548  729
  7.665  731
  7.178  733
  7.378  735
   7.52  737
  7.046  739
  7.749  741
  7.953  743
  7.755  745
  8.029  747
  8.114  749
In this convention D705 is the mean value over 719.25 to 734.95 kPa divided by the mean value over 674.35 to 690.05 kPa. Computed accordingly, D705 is 1.48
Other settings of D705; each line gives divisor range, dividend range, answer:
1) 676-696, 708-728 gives 1.38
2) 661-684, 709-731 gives 1.60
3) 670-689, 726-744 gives 1.53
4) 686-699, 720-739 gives 1.38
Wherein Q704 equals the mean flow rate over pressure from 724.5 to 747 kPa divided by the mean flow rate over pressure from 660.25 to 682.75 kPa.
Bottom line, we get 1.67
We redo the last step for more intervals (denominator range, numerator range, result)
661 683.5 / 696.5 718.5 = 1.43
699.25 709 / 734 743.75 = 1.20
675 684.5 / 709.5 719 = 1.40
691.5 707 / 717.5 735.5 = 1.28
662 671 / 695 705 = 1.39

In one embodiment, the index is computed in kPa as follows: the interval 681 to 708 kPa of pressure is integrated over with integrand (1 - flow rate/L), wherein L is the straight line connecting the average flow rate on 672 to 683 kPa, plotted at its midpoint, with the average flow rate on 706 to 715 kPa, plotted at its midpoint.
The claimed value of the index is 0.3 kPa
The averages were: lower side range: 4.76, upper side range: 6.67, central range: 5.67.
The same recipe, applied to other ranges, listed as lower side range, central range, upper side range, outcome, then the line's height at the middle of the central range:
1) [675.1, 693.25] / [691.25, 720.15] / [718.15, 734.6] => 0.21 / 6.38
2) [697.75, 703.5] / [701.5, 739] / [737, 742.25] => -2.04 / 6.76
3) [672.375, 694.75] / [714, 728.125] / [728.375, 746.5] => -1.38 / 6.79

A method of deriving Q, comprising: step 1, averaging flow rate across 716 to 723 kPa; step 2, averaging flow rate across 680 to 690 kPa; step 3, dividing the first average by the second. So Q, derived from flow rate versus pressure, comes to 1.42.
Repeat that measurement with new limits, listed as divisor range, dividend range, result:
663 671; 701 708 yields 1.46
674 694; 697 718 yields 1.27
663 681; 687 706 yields 1.28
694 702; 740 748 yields 1.36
